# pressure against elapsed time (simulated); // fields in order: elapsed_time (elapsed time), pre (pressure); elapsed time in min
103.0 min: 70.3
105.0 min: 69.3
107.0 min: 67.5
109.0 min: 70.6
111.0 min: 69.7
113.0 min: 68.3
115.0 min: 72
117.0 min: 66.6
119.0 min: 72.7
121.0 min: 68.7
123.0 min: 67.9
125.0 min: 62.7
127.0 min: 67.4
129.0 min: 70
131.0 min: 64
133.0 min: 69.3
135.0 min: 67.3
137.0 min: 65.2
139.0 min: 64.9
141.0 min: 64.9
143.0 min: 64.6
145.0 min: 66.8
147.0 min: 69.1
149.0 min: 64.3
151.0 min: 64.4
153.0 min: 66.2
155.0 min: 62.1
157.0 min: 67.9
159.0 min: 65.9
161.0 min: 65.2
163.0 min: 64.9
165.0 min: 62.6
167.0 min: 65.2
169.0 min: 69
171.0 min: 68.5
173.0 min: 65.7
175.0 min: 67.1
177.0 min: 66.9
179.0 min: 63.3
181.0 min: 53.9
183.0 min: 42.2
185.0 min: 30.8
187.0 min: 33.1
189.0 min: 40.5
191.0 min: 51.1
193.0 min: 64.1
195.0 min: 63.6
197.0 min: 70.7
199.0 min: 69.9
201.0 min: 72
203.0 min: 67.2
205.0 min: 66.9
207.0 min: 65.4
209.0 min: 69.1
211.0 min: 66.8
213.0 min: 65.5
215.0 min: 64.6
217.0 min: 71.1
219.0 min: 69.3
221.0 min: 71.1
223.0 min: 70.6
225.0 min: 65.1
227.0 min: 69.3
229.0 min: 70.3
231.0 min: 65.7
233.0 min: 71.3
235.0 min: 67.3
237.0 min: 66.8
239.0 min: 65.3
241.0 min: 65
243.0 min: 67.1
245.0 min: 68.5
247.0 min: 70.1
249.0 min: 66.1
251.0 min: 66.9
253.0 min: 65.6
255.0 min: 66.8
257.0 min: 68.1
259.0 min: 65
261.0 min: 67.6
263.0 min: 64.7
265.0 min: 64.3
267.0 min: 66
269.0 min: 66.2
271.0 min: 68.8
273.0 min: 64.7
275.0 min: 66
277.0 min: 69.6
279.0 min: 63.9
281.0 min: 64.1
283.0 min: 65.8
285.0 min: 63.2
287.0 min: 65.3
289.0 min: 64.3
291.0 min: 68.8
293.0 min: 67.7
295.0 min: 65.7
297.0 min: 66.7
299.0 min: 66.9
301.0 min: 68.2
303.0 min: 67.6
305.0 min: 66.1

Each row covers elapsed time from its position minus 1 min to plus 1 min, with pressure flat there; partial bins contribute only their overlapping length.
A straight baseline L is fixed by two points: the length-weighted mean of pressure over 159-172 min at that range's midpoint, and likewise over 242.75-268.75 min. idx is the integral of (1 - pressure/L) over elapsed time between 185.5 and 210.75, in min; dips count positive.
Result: 2.1 min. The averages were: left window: 65.9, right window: 66.7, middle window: 60.7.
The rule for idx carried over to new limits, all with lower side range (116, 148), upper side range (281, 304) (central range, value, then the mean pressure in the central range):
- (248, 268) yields 0.1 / 66.1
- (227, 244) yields -0.2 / 67.5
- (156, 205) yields 4.5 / 60.6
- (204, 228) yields -0.5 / 67.9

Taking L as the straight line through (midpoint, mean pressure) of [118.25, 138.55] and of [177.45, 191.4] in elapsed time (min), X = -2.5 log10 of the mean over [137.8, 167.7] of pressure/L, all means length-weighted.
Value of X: -0.13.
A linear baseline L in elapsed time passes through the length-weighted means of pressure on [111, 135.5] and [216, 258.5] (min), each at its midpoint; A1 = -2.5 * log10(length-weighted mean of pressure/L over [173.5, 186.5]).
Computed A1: 0.26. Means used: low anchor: 68.2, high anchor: 67.9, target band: 53.7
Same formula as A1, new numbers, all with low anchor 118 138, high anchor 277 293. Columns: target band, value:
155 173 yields 0.02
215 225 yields -0.05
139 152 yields 0.03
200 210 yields -0.03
